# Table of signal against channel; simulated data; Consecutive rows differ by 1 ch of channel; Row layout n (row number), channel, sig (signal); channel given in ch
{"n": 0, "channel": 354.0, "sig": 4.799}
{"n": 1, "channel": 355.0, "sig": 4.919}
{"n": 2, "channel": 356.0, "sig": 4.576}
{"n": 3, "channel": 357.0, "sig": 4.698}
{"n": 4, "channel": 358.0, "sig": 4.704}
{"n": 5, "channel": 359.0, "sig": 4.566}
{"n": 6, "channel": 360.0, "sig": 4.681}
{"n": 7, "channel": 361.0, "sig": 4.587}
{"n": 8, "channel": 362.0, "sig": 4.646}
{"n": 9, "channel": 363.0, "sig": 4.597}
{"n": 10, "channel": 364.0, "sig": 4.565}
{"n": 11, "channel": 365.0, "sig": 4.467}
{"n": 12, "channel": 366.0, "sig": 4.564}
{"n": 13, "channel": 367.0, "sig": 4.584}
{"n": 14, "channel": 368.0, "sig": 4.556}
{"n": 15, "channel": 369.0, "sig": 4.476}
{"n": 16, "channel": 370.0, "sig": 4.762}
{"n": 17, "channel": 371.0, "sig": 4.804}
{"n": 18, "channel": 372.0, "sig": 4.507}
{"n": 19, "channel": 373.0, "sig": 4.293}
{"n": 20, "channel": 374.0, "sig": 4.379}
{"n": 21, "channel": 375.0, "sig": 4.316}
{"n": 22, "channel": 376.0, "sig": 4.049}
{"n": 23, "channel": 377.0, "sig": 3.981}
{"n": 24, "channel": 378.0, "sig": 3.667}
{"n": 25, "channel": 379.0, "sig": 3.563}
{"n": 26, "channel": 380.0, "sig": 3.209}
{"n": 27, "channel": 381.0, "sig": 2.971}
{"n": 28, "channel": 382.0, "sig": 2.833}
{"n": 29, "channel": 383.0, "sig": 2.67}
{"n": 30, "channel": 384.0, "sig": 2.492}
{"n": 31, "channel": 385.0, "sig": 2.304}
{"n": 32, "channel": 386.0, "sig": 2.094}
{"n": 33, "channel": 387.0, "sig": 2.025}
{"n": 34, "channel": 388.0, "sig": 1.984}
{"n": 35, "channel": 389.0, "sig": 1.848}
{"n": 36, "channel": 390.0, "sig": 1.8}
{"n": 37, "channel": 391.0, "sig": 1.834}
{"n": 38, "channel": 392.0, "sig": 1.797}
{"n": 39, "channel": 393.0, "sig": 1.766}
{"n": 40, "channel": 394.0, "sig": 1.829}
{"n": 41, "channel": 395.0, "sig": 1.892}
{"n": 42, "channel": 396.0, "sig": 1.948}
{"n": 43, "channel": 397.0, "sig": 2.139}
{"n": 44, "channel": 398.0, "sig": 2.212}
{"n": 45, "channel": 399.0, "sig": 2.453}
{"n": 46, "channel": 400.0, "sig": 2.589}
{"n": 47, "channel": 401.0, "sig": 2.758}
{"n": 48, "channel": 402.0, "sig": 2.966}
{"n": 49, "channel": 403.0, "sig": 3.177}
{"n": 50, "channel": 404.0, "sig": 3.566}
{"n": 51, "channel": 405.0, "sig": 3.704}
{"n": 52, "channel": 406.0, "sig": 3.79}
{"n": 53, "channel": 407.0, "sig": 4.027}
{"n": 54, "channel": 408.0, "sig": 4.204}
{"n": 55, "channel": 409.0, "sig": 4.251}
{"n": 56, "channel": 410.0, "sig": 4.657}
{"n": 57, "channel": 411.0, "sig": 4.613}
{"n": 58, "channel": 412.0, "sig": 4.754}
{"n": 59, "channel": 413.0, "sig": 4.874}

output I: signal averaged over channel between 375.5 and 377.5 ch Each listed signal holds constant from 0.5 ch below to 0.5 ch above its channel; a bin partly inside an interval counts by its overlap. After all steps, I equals 4.02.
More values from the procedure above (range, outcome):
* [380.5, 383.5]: 2.82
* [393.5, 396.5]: 1.89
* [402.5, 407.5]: 3.65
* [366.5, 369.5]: 4.54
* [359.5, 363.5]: 4.63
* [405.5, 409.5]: 4.07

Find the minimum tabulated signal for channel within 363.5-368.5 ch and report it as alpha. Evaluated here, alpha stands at 4.467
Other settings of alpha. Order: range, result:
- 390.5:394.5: 1.766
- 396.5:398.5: 2.139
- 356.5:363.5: 4.566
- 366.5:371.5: 4.476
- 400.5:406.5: 2.758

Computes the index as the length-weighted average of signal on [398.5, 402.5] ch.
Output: 2.69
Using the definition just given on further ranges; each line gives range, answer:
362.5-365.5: 4.54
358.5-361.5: 4.61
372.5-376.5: 4.26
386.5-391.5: 1.9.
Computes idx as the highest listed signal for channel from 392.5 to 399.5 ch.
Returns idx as 2.453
